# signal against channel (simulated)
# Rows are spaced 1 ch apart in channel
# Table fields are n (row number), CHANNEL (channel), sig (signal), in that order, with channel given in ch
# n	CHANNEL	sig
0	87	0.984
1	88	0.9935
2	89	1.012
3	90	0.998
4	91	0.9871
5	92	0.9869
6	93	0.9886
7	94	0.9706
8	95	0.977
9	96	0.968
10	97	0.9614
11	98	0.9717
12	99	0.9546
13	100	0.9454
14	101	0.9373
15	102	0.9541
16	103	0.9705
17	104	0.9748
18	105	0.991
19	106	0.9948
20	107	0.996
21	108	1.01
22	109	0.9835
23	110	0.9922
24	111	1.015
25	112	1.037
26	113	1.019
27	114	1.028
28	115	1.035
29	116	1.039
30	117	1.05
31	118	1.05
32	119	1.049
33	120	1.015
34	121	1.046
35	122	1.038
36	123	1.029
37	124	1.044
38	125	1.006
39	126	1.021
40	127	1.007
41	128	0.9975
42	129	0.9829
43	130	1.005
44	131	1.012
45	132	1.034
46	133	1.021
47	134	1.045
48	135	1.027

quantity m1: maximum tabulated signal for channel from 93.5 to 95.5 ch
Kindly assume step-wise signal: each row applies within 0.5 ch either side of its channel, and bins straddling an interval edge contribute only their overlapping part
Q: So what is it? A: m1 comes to 0.977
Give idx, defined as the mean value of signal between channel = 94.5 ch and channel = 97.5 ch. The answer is 0.969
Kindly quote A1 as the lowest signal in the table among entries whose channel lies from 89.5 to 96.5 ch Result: 0.968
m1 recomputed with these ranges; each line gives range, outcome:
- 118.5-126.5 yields 1.049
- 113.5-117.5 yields 1.05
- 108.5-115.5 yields 1.037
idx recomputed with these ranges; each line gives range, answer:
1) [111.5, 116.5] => 1.03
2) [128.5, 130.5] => 0.994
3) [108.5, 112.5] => 1.01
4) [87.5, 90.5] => 1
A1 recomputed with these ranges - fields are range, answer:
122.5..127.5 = 1.006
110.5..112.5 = 1.015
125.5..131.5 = 0.9829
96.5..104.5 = 0.9373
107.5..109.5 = 0.9835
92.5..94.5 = 0.9706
